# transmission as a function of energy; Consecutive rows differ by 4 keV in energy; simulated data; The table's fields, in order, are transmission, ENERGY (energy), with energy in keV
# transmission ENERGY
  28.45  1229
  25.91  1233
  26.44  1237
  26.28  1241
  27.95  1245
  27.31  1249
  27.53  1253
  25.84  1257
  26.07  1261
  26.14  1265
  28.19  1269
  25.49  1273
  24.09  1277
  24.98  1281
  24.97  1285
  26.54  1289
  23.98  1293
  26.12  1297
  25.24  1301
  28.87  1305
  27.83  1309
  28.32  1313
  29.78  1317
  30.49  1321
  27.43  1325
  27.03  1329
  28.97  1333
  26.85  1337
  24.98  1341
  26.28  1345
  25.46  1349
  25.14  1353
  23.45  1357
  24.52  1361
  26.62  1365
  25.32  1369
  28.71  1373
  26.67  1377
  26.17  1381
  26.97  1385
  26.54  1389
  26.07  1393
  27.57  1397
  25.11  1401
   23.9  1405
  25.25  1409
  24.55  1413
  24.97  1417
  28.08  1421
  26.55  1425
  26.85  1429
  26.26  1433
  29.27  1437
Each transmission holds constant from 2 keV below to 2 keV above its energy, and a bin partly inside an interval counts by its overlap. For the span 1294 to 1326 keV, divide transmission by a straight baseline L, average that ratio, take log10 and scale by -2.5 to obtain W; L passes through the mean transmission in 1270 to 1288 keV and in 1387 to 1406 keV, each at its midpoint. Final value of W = -0.10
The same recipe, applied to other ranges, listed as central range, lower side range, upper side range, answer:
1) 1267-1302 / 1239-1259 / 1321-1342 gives 0.07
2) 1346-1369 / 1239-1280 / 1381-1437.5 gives 0.05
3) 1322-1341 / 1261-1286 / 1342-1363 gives -0.09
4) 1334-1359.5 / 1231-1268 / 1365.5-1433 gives 0.04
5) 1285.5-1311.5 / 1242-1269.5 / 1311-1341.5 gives 0.05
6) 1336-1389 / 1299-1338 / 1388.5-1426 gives 0.04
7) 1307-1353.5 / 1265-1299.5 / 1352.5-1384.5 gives -0.07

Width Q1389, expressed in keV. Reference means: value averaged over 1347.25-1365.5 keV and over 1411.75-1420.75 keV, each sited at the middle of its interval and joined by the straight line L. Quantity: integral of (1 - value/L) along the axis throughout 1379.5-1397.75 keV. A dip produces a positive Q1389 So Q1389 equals -1.0 keV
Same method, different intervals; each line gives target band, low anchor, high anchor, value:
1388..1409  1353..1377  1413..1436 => 0.33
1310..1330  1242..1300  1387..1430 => -2.02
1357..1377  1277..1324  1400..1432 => 0.12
